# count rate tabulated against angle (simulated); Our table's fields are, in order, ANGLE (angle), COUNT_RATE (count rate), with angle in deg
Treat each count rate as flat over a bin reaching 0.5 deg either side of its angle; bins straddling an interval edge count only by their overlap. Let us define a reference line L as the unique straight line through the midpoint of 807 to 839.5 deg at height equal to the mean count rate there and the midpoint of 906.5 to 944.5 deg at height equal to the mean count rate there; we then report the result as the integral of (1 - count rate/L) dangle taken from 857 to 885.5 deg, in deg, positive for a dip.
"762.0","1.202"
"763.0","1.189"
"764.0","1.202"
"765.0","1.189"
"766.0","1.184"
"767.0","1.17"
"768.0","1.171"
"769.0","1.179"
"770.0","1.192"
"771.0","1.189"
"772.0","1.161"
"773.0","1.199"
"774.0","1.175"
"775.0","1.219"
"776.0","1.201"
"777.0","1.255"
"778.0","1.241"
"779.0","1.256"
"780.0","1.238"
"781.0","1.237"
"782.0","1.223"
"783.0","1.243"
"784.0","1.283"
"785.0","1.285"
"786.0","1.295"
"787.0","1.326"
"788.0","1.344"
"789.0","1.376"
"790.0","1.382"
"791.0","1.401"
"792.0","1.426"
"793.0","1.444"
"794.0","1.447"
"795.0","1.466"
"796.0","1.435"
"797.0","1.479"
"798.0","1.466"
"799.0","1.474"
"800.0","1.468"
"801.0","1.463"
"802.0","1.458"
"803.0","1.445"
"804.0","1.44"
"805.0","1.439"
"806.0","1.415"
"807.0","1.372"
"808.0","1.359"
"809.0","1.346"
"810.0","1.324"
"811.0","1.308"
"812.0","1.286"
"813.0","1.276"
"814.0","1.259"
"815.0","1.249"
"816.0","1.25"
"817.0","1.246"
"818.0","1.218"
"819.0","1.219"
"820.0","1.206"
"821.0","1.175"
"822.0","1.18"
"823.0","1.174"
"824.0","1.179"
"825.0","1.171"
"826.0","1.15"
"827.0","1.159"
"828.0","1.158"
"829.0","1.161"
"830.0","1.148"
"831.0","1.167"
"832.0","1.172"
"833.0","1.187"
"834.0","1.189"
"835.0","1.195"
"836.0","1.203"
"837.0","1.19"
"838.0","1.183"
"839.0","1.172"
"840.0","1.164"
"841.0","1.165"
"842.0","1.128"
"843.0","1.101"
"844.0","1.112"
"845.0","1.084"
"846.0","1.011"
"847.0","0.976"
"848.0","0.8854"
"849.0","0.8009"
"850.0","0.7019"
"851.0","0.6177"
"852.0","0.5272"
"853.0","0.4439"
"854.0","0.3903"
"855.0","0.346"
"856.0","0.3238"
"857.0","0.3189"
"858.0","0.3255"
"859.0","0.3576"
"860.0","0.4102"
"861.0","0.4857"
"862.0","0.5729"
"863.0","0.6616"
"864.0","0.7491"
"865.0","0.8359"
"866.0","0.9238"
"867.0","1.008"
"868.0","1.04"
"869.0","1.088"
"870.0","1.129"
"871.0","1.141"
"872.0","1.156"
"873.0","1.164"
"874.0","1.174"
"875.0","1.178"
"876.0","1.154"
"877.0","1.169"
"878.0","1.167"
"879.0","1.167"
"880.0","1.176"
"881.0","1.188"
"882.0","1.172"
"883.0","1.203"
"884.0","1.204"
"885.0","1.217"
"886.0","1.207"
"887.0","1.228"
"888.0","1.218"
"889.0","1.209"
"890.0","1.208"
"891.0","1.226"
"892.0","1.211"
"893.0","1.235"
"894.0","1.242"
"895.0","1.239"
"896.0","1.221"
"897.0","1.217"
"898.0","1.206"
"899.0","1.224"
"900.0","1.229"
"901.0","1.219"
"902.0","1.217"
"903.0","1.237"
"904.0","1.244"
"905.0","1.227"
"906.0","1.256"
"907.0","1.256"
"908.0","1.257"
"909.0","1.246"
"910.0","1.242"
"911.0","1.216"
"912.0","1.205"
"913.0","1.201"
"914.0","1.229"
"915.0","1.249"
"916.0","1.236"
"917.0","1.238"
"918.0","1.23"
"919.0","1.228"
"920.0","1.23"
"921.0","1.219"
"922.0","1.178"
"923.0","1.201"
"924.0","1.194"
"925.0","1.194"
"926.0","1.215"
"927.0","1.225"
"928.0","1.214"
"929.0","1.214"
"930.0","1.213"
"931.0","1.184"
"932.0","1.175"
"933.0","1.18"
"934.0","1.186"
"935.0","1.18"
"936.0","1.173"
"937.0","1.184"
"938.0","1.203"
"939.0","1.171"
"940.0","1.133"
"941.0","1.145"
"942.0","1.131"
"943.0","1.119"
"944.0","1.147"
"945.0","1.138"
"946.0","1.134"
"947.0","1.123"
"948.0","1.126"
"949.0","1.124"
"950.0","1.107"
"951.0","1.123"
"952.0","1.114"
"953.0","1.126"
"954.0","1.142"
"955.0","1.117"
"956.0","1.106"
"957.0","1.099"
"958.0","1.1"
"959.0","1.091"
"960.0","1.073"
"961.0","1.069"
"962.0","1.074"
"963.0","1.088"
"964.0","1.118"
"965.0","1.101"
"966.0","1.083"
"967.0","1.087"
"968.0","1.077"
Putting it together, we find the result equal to 5.86 deg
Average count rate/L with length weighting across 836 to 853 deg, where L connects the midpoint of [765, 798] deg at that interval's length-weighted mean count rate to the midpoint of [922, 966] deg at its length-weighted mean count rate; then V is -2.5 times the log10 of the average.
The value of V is 0.25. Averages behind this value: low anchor 1.29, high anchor 1.15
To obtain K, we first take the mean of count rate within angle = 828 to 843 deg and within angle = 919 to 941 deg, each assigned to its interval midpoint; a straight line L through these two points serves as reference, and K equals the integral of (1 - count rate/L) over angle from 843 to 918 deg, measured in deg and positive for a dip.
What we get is 9.7 deg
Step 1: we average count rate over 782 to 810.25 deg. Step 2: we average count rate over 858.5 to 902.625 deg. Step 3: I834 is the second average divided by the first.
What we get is 0.78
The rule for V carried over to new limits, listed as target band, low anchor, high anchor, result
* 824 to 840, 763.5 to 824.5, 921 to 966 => 0.08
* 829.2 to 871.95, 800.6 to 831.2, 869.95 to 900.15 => 0.37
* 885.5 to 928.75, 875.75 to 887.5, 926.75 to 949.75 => -0.04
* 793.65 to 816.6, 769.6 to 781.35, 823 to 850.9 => -0.19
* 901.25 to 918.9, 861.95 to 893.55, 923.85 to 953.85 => -0.09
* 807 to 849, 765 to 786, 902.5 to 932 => 0.03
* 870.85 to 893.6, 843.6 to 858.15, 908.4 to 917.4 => -0.25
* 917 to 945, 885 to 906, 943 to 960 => -0.03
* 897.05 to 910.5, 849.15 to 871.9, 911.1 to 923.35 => -0.14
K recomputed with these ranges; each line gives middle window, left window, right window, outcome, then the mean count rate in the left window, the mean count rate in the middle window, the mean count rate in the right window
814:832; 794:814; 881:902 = 2.3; 1.4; 1.19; 1.22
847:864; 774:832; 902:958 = 9.8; 1.3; 0.531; 1.18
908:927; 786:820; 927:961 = -0.5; 1.37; 1.22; 1.15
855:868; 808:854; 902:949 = 6.3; 1.11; 0.59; 1.2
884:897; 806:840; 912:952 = -0.3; 1.22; 1.22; 1.18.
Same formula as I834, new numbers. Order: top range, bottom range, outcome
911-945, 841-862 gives 1.76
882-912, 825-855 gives 1.21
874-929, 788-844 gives 0.95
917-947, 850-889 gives 1.33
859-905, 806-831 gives 0.89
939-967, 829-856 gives 1.16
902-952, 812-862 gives 1.22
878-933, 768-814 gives 0.92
